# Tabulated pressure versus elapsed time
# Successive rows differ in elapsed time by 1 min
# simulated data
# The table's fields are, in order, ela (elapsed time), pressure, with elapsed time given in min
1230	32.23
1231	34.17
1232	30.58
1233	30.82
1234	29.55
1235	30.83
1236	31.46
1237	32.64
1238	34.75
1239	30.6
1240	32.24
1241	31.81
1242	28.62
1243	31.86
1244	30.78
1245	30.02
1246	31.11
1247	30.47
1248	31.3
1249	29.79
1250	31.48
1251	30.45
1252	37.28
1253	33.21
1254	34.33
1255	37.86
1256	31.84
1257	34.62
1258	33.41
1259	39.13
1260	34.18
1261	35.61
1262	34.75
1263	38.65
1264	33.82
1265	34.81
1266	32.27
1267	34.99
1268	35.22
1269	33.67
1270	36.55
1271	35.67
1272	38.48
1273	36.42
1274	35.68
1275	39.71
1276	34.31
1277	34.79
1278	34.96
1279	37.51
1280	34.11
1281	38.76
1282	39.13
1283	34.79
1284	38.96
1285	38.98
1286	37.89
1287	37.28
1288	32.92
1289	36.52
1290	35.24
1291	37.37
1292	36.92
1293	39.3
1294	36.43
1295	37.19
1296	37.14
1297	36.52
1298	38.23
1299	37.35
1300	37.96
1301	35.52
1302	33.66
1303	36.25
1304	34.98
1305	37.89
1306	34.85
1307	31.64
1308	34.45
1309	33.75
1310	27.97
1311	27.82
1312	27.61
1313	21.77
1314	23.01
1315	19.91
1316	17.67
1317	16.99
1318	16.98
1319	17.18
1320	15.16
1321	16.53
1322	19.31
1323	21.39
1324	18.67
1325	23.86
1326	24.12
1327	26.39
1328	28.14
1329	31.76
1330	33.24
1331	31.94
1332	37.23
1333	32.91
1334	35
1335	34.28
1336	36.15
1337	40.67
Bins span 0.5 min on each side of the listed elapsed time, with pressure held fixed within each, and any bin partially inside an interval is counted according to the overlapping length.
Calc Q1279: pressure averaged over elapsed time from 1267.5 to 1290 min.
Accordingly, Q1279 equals 36.4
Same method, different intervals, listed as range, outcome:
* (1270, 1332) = 31.7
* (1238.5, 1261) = 32.6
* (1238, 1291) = 34.6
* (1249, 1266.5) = 34.4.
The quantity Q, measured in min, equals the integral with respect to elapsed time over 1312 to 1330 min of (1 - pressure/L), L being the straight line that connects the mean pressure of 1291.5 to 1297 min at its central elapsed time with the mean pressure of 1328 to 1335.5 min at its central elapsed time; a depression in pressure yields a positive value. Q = 6.7 min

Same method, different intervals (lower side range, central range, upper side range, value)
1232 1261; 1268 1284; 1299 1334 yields -3.2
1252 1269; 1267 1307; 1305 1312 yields -3.9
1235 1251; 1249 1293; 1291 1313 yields -3.7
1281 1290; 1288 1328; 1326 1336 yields 6.4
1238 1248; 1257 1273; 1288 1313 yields -1.4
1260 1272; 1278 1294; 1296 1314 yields -1.3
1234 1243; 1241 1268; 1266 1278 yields 0.2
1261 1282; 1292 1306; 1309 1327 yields -4.8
